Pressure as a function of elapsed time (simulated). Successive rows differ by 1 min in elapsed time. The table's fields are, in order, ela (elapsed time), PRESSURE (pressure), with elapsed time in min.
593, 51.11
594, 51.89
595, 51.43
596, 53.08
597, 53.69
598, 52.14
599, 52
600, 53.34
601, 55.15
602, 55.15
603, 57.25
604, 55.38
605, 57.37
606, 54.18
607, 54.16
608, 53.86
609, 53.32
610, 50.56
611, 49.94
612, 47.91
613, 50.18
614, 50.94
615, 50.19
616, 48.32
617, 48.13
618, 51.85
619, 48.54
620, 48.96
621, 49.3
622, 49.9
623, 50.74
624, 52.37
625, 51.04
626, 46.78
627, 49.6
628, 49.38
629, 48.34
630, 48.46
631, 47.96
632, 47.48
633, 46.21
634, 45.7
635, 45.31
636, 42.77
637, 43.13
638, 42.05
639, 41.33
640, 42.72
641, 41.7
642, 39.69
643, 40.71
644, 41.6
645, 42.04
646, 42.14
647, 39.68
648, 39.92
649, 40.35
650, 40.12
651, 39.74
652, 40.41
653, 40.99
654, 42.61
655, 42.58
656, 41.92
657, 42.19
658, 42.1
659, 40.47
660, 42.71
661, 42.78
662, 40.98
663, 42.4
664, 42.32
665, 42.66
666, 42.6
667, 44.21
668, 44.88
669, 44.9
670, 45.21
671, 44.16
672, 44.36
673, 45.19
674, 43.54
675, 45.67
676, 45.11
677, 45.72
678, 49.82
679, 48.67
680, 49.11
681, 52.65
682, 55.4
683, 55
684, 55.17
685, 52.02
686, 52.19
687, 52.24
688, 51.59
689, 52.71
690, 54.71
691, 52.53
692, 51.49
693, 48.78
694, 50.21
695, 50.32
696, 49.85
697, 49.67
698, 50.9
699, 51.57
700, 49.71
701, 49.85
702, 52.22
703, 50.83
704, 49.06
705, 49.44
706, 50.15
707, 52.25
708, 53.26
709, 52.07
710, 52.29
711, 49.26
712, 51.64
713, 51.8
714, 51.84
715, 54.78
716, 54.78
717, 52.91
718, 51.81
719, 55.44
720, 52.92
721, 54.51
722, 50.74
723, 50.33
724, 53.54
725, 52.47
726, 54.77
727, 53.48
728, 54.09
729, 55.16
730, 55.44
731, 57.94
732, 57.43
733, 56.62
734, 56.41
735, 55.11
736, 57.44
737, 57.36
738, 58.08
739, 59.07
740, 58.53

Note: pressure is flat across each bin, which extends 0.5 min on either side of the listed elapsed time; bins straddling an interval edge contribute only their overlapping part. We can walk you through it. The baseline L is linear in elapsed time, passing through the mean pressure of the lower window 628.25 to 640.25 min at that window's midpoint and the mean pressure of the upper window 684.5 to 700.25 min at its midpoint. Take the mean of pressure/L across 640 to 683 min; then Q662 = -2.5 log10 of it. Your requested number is 0.11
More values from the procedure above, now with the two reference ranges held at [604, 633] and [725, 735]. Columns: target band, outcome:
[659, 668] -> 0.23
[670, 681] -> 0.14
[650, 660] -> 0.25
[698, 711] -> 0.07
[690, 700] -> 0.07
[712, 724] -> 0.04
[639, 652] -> 0.25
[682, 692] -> 0.01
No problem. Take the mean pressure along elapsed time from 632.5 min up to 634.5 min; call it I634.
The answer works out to 46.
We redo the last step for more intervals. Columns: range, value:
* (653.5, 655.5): 42.6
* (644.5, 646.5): 42.1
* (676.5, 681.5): 49.2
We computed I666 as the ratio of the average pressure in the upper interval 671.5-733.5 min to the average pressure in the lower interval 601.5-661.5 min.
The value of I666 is 1.11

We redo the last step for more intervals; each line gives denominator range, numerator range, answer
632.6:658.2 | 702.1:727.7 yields 1.25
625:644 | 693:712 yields 1.13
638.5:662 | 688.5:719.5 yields 1.25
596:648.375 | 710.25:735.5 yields 1.11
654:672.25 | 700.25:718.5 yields 1.20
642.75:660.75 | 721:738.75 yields 1.34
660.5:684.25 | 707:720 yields 1.14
